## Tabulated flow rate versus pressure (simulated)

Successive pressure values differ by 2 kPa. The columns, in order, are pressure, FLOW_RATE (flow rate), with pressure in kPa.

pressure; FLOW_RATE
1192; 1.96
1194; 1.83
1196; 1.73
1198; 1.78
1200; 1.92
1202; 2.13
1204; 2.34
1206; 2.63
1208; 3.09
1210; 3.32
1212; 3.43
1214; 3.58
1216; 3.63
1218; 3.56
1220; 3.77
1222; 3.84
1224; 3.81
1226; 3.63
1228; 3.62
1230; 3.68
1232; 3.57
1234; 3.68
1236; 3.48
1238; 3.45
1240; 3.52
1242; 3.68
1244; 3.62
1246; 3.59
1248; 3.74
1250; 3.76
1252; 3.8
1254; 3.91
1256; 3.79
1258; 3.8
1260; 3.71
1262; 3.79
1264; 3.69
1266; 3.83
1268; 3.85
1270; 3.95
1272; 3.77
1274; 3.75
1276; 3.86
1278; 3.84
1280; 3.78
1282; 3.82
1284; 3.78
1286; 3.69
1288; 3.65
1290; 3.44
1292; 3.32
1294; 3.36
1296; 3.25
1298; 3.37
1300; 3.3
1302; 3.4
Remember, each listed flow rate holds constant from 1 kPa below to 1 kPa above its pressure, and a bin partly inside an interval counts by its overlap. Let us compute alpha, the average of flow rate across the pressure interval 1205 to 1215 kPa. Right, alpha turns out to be 3.21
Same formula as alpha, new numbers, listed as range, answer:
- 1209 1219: 3.5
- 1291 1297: 3.31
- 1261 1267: 3.77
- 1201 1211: 2.7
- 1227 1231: 3.65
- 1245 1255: 3.76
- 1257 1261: 3.75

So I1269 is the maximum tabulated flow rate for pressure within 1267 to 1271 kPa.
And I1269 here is 3.95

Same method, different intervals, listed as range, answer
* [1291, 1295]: 3.36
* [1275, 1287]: 3.86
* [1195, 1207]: 2.63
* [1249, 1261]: 3.91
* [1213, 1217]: 3.63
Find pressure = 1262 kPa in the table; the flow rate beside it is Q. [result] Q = 3.79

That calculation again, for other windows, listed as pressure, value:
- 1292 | 3.32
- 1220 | 3.77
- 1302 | 3.4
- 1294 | 3.36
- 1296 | 3.25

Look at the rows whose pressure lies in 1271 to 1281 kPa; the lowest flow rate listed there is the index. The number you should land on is 3.75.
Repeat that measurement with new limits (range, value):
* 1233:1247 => 3.45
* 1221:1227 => 3.63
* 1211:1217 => 3.43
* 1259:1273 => 3.69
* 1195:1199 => 1.73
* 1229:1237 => 3.48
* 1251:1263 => 3.71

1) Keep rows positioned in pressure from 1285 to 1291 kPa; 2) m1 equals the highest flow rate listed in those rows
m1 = 3.69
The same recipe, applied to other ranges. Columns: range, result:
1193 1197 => 1.83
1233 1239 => 3.68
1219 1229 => 3.84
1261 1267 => 3.83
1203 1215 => 3.58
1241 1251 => 3.76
